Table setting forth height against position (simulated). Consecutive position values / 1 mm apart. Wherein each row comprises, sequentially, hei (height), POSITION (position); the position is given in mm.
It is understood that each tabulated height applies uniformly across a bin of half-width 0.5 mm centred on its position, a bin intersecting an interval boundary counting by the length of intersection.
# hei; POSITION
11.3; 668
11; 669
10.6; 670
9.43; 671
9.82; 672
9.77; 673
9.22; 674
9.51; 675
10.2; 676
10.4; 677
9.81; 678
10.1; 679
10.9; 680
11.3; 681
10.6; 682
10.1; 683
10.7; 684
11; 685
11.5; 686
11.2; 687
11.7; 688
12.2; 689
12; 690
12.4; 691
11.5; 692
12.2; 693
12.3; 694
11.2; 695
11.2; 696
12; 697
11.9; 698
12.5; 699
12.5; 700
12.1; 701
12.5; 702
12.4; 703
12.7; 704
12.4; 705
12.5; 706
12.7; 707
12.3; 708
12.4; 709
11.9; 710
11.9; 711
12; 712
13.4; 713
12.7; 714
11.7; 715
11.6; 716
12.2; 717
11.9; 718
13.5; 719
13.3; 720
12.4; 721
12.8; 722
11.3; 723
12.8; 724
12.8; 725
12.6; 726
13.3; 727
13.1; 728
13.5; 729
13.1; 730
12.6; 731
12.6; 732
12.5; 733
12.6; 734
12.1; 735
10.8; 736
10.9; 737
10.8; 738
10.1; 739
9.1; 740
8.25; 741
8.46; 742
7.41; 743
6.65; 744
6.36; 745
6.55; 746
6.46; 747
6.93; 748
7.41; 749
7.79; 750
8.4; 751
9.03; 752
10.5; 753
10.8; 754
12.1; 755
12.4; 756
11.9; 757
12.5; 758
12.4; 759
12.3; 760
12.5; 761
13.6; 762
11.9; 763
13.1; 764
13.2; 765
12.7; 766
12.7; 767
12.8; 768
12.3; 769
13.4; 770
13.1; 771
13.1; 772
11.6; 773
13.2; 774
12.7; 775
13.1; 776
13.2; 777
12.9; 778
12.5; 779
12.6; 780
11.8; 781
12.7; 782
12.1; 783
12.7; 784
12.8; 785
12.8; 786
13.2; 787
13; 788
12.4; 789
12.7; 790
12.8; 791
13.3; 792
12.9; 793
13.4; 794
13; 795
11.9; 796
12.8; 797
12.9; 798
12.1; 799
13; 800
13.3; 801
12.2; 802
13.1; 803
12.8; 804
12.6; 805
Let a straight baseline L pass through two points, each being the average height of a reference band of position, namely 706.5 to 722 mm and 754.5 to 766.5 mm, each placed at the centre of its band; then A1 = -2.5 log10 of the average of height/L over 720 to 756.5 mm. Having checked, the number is 0.185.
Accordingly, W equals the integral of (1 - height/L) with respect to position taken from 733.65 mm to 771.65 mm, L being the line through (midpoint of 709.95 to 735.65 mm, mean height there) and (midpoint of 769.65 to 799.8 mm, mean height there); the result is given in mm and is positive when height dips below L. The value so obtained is 6.2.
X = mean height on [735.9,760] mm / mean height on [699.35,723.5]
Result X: 0.8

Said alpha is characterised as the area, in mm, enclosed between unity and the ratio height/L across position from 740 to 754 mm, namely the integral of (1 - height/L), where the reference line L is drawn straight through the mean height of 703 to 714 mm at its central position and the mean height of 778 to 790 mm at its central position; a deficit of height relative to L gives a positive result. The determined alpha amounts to 5.21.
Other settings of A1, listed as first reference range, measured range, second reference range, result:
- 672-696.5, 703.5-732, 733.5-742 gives -0.18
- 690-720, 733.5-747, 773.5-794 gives 0.34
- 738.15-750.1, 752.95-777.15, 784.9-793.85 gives -0.24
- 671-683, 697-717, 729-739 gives -0.11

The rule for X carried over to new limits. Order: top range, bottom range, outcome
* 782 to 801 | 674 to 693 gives 1.17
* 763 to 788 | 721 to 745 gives 1.14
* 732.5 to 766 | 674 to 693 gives 0.94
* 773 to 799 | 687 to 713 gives 1.05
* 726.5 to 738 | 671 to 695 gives 1.14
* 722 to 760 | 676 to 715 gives 0.90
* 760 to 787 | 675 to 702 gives 1.12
